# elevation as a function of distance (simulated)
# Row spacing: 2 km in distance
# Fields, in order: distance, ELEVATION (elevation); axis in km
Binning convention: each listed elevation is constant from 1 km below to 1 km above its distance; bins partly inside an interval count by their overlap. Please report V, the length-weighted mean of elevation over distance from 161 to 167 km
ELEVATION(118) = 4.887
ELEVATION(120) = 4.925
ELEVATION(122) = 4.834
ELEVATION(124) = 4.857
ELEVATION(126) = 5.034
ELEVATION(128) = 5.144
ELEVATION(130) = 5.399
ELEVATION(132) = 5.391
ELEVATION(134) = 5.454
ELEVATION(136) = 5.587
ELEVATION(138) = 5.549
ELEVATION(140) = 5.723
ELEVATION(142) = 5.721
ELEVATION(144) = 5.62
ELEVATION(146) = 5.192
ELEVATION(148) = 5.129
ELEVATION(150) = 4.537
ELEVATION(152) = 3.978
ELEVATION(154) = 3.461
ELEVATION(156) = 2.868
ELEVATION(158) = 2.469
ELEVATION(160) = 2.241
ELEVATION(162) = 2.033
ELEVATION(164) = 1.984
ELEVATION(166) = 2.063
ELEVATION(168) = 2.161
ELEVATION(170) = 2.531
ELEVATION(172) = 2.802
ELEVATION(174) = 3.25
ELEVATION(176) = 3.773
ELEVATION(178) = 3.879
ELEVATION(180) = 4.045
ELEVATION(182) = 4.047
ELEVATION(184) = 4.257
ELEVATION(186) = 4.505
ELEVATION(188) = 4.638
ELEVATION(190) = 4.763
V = 2.03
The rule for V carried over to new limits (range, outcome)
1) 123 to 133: 5.17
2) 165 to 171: 2.25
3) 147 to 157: 3.99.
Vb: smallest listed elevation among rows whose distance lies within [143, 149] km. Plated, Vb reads 5.129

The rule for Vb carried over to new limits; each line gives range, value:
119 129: 4.834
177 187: 3.879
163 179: 1.984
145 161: 2.241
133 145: 5.454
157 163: 2.033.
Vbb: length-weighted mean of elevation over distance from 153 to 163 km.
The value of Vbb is 2.61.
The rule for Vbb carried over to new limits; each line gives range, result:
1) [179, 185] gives 4.12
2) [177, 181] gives 3.96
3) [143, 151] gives 5.12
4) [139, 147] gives 5.56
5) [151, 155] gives 3.72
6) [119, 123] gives 4.88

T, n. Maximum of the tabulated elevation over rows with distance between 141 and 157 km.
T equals 5.721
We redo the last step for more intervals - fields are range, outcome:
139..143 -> 5.723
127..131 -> 5.399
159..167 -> 2.241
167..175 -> 3.25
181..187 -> 4.505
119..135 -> 5.454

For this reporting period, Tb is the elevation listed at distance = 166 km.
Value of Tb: 2.063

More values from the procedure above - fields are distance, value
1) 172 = 2.802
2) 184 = 4.257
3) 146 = 5.192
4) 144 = 5.62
